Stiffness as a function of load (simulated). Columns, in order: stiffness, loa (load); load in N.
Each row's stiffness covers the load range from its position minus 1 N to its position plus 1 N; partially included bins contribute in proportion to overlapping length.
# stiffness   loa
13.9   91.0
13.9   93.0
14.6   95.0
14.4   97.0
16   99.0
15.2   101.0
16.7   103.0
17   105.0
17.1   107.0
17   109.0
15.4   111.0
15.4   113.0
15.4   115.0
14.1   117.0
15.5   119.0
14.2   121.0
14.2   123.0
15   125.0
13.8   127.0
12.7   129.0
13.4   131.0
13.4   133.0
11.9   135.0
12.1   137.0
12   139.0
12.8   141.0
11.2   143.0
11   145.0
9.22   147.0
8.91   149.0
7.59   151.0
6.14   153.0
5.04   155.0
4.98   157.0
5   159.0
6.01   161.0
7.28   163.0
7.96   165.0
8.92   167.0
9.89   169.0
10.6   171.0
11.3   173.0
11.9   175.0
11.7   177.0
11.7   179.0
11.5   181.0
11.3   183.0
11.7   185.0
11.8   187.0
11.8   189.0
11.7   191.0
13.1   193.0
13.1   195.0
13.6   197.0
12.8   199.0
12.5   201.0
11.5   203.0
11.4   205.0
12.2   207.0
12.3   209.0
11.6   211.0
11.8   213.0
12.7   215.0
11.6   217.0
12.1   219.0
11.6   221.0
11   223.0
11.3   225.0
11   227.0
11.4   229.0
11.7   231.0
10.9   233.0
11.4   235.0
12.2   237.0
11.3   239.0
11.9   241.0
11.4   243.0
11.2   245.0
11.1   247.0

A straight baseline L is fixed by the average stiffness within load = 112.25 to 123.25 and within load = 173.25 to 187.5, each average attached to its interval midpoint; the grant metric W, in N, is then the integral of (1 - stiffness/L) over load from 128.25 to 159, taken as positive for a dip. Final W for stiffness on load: 8.2 N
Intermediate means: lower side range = 14.8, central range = 9.97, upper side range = 11.6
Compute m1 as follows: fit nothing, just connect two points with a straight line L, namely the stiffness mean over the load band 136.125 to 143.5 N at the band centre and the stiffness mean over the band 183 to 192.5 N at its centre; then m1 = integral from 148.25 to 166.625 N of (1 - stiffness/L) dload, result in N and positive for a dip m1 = 8.2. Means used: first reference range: 12.1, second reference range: 11.8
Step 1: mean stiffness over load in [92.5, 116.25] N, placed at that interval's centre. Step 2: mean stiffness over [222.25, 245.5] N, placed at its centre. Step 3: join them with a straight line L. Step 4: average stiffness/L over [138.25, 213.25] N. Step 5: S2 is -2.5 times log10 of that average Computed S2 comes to 0.26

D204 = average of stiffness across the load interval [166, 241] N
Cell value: 11.7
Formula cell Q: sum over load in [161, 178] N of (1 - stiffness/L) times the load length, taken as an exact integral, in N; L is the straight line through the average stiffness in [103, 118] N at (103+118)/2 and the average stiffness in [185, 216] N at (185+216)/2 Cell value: 4.8 N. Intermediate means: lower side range 16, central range 9.71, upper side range 12.2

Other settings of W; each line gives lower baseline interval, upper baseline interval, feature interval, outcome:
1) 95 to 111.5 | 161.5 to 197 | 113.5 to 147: 2.5 N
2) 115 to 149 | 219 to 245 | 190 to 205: -0.8 N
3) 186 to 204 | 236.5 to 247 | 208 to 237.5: 0.7 N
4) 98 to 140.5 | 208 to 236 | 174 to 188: 1.3 N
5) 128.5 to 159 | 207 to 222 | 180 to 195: -1.0 N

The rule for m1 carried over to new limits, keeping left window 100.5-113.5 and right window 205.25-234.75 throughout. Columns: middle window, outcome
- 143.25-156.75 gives 6.1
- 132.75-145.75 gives 2.6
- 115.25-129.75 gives 1.3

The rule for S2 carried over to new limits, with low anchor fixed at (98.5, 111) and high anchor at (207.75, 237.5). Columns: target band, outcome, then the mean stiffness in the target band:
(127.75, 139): 0.203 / 12.7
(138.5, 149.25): 0.332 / 10.9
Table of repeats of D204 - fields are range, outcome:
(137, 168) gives 8.39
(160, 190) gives 10.4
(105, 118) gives 15.8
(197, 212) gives 12.1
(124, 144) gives 12.8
